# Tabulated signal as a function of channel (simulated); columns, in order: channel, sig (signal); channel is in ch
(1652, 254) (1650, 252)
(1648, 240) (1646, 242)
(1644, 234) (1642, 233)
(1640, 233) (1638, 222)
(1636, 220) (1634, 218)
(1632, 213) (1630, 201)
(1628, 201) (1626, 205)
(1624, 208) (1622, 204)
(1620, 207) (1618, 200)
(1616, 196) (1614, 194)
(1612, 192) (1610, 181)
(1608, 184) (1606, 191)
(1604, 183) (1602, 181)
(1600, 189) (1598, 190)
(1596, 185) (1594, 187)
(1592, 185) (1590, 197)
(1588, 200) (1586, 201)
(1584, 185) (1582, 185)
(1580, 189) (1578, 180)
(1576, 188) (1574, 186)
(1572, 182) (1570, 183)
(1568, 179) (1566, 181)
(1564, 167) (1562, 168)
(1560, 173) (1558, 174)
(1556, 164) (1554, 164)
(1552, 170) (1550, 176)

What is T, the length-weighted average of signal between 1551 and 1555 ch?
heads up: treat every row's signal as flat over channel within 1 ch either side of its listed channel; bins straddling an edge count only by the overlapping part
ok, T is 167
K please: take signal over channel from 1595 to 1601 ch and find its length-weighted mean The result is 188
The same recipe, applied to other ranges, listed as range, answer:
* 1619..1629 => 205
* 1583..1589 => 195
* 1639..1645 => 233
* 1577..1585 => 185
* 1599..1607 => 186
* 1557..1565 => 170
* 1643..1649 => 239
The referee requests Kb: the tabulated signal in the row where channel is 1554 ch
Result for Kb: 164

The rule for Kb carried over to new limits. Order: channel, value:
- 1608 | 184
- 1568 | 179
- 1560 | 173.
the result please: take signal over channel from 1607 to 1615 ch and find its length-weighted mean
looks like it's 188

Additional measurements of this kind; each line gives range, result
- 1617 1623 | 204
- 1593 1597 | 186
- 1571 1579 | 184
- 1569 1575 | 184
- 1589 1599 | 189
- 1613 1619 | 197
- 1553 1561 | 169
